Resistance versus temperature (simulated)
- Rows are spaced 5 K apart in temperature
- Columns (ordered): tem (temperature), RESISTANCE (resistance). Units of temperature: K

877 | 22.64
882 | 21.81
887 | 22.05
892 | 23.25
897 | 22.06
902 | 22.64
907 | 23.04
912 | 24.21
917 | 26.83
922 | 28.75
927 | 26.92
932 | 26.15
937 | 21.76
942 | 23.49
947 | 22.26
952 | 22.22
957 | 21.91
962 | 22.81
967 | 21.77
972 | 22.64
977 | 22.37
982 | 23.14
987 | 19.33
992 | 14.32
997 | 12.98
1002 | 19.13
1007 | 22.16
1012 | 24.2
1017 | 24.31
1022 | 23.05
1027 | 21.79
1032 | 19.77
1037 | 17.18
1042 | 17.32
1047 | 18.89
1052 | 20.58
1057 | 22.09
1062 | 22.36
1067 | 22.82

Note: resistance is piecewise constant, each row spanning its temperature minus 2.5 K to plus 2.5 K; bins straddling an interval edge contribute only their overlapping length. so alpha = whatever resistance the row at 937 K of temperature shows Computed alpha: 21.76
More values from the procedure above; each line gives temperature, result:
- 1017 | 24.31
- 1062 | 22.36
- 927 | 26.92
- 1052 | 20.58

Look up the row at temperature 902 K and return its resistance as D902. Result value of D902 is 22.64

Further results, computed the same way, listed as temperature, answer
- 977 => 22.37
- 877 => 22.64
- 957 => 21.91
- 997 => 12.98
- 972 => 22.64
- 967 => 21.77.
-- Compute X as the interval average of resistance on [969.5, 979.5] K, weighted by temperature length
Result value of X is 22.5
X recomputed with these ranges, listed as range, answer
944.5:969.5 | 22.2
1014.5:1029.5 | 23.1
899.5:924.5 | 25.1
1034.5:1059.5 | 19.2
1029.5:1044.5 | 18.1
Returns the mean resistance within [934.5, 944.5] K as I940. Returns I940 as 22.6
